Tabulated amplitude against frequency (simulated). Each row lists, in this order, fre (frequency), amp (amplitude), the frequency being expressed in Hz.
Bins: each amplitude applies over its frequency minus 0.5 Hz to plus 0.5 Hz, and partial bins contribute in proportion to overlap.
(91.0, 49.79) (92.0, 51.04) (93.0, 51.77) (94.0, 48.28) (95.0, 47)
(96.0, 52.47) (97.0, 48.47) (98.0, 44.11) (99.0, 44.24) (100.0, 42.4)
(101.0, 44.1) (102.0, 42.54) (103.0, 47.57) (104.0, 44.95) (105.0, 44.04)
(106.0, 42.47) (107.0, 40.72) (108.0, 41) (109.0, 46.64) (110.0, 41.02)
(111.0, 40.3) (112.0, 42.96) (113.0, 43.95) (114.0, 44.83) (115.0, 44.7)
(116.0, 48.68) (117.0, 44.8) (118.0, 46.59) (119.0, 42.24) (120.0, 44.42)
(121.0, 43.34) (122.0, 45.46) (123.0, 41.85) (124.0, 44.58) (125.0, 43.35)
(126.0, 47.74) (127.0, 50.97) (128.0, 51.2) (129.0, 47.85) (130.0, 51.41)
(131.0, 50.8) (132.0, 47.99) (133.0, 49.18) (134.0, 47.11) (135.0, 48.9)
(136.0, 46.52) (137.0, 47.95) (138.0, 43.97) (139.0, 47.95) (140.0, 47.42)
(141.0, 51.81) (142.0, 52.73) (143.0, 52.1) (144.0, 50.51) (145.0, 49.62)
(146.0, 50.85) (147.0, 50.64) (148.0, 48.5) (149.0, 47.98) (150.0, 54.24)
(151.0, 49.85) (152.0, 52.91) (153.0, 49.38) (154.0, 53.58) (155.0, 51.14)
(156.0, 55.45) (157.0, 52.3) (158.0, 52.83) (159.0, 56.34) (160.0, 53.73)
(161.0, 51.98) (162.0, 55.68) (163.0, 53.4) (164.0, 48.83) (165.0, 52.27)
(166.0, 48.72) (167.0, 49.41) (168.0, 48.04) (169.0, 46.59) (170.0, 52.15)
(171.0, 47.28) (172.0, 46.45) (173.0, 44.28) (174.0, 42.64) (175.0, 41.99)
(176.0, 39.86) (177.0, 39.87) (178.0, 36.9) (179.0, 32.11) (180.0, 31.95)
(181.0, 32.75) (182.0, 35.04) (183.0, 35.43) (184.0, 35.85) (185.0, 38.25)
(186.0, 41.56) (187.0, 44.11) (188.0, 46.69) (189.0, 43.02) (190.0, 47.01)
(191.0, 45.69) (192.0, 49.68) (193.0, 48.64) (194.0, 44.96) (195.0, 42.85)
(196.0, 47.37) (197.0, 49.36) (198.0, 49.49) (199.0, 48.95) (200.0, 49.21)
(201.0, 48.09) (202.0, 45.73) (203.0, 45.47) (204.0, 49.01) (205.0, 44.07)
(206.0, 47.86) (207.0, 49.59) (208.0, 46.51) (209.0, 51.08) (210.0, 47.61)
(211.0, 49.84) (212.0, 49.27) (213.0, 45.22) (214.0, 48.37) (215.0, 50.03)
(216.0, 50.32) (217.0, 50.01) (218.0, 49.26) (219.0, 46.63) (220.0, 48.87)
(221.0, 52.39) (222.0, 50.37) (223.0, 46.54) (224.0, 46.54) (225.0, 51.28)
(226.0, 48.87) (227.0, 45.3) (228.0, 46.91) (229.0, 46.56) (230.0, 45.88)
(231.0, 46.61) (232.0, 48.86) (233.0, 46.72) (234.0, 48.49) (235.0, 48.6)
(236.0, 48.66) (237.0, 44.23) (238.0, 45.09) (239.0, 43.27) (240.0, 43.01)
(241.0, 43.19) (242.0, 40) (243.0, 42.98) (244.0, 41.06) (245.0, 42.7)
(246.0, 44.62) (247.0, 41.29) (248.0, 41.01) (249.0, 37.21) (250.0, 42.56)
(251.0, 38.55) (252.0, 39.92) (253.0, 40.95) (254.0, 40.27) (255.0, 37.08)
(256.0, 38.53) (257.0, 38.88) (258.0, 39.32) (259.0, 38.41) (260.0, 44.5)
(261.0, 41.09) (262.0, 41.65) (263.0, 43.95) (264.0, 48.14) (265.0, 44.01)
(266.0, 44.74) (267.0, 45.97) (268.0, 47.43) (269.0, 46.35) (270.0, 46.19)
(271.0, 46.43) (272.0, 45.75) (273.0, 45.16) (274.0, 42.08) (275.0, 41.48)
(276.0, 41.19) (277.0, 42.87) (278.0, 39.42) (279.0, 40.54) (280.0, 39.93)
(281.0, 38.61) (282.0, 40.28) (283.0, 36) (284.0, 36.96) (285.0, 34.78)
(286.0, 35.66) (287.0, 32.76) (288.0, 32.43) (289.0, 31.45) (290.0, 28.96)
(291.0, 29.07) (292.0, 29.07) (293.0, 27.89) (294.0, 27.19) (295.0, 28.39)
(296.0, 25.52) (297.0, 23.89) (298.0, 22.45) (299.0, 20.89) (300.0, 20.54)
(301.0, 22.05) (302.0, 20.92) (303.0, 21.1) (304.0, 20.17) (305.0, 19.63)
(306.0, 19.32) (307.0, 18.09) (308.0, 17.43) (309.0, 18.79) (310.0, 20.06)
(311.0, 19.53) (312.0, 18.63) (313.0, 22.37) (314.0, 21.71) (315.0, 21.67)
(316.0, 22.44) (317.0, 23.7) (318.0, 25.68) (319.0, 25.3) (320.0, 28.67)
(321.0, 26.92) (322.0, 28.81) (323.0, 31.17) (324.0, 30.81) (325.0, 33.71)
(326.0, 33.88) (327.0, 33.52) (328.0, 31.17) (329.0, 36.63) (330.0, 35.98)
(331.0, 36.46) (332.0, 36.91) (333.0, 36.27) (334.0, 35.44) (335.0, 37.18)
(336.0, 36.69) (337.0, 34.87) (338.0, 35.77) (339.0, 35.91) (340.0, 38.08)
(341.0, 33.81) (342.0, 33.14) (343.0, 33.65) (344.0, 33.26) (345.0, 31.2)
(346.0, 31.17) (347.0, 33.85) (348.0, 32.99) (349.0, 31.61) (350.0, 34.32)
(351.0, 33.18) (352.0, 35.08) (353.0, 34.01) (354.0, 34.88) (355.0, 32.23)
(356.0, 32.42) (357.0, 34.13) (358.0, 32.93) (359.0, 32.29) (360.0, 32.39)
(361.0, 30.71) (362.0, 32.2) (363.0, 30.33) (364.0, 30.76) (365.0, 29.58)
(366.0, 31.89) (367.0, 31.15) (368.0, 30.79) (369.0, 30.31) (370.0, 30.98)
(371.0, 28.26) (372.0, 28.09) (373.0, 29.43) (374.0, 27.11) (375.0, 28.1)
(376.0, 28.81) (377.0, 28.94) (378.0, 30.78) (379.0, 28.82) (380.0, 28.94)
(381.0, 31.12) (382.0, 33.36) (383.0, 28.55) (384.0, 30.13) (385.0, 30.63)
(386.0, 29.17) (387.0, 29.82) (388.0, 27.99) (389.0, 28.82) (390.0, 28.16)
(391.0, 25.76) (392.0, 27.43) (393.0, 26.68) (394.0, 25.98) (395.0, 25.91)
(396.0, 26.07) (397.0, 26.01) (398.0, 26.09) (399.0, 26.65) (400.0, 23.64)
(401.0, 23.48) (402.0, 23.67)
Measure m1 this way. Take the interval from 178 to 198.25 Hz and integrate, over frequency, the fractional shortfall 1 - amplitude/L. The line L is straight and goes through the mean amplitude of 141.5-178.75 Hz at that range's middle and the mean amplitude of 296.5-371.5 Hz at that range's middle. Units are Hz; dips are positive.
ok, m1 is 1.84 Hz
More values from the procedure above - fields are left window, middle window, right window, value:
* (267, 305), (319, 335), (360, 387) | -0.5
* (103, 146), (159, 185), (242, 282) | 0.4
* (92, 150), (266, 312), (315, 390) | 5.3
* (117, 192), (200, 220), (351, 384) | -2.5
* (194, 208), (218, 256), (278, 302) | -3.8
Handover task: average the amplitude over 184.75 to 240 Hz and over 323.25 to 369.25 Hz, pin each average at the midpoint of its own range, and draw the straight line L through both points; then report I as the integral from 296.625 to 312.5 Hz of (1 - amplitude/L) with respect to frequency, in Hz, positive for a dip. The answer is 7.4 Hz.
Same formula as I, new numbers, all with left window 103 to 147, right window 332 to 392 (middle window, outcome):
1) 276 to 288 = -0.4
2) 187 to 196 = -0.8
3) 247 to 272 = -2.7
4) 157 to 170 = -2.2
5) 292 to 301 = 2.8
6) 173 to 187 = 1.7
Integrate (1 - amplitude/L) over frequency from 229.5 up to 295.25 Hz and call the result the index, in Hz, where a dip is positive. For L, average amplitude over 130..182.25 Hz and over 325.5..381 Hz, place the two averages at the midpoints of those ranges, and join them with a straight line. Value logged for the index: -1.6 Hz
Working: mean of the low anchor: 48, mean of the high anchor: 32.6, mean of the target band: 40.7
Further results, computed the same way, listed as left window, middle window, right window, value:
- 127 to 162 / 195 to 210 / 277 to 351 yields -1.5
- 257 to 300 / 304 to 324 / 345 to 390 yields 6.9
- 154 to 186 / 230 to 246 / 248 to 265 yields -1.2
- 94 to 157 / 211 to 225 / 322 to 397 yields -2.7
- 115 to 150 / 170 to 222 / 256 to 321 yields -4.7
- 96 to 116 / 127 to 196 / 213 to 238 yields -2.0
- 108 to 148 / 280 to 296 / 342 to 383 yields 1.6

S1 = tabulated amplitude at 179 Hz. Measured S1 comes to 32.11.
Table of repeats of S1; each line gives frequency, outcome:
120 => 44.42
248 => 41.01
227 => 45.3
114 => 44.83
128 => 51.2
